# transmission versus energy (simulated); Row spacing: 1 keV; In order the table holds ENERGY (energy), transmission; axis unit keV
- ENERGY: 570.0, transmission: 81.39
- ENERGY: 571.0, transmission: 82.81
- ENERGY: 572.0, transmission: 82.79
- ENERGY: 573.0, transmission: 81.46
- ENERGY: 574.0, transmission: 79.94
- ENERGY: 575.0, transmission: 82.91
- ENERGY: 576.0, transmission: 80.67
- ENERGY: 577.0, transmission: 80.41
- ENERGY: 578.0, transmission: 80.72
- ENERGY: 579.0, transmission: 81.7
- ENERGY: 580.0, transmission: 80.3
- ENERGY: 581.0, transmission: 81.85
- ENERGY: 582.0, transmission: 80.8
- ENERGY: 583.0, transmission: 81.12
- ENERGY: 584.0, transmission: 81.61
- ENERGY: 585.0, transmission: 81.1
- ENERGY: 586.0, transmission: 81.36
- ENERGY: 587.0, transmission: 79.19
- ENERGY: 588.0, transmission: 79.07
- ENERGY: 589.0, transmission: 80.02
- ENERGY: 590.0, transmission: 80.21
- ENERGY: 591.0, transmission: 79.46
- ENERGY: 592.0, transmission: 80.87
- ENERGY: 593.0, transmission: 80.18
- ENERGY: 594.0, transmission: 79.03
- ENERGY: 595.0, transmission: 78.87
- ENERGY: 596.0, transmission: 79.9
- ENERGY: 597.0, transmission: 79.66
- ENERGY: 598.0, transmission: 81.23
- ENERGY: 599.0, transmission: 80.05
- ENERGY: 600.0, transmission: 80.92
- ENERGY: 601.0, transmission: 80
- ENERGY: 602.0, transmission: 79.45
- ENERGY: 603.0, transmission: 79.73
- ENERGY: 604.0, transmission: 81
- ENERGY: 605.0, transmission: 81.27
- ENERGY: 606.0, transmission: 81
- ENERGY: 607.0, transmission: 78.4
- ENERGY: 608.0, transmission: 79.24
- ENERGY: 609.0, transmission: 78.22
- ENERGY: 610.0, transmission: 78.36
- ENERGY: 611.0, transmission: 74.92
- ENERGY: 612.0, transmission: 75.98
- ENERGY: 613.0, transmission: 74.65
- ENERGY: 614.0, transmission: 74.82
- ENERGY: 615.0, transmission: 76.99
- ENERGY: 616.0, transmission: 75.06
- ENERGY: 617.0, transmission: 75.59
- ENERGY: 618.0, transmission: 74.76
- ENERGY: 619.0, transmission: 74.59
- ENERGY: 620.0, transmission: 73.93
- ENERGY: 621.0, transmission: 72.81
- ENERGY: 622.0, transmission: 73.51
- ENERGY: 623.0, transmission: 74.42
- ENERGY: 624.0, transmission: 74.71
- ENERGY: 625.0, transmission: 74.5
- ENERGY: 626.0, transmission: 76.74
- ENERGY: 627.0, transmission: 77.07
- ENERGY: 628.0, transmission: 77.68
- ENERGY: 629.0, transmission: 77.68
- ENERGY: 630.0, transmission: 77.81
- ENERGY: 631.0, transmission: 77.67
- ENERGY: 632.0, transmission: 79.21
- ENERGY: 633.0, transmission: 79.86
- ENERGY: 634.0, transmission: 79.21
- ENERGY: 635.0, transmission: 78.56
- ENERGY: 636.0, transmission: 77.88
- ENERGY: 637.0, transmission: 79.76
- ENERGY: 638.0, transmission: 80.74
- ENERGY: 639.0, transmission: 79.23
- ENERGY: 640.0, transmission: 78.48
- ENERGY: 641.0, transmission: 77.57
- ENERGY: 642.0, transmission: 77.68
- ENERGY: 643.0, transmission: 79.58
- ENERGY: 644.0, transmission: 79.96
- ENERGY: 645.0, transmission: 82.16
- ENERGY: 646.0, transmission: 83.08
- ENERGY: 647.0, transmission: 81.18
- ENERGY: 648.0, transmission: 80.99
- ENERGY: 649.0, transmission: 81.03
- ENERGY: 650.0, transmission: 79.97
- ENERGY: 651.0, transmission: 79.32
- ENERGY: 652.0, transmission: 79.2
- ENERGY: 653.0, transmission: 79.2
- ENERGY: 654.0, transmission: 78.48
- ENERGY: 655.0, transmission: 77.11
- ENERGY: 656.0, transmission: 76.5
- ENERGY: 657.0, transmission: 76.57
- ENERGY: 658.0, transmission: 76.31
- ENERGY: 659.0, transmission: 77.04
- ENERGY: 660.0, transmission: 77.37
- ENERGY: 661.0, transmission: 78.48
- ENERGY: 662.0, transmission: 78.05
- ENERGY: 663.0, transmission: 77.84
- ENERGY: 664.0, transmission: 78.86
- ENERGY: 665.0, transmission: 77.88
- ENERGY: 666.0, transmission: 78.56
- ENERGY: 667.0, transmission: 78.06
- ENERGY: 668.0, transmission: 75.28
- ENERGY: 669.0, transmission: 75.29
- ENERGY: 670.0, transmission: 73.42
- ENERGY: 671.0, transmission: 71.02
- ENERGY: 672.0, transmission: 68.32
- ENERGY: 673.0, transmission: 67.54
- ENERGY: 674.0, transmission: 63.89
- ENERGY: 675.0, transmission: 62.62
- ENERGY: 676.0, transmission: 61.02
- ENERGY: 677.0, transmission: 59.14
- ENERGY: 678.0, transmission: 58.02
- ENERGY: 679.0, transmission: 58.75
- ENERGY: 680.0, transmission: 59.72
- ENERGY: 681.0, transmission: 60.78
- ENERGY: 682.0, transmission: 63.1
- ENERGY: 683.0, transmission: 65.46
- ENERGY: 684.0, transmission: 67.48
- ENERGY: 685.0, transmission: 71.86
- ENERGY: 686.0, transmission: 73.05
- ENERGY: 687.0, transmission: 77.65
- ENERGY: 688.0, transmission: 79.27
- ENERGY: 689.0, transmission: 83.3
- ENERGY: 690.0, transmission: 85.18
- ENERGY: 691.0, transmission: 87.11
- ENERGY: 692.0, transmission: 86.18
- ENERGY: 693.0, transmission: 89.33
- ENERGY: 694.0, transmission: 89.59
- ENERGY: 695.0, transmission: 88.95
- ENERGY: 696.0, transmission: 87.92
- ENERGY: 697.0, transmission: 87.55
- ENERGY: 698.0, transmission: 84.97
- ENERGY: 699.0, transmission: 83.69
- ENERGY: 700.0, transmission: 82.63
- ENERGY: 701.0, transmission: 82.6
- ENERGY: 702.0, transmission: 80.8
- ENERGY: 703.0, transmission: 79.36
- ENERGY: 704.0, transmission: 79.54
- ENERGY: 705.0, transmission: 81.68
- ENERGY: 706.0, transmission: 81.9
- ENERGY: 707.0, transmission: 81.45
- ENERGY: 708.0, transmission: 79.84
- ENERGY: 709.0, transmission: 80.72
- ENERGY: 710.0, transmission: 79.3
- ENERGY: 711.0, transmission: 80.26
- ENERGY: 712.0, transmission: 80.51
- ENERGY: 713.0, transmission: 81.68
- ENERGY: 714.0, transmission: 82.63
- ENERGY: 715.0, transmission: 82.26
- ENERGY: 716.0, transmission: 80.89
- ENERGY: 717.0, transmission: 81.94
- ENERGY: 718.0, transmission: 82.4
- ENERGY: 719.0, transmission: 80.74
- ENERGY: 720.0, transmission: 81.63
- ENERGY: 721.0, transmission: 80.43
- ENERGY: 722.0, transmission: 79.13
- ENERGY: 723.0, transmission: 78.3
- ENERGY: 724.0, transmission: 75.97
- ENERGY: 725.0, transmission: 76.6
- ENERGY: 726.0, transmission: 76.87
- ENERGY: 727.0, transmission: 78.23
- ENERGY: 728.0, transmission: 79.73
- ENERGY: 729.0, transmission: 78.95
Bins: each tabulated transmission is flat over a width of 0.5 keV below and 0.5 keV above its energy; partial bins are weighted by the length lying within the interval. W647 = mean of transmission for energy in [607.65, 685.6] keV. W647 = 74.9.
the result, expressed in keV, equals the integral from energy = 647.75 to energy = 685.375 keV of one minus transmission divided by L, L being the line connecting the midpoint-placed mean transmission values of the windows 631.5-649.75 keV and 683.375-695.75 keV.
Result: 3.9 keV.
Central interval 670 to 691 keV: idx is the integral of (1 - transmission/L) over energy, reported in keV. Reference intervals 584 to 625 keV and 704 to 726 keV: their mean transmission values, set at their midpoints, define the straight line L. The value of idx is 3.0 keV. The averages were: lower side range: 78.1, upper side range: 80.4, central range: 68.4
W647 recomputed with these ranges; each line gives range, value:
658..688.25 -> 70.5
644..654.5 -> 80.4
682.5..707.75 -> 81.5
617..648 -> 77.8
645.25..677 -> 75.6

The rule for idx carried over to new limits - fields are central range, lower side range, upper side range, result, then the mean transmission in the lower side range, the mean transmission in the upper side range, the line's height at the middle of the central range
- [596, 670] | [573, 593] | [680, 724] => 2.2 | 80.7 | 80.1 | 80.4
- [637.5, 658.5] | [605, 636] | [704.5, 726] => -0.4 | 76.7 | 80.4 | 77.8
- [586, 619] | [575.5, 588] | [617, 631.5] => -0.2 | 80.8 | 75.6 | 78.3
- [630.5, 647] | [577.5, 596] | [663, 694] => -0.8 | 80.4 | 72.3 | 75.8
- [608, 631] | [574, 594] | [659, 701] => 0.8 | 80.7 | 75.1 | 78.6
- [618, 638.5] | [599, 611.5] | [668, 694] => 0.0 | 79.4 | 71.2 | 76.9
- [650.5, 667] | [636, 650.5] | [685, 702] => 0.7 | 80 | 83.8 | 81.2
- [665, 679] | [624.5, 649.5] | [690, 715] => 2.2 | 79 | 83.4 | 81.3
